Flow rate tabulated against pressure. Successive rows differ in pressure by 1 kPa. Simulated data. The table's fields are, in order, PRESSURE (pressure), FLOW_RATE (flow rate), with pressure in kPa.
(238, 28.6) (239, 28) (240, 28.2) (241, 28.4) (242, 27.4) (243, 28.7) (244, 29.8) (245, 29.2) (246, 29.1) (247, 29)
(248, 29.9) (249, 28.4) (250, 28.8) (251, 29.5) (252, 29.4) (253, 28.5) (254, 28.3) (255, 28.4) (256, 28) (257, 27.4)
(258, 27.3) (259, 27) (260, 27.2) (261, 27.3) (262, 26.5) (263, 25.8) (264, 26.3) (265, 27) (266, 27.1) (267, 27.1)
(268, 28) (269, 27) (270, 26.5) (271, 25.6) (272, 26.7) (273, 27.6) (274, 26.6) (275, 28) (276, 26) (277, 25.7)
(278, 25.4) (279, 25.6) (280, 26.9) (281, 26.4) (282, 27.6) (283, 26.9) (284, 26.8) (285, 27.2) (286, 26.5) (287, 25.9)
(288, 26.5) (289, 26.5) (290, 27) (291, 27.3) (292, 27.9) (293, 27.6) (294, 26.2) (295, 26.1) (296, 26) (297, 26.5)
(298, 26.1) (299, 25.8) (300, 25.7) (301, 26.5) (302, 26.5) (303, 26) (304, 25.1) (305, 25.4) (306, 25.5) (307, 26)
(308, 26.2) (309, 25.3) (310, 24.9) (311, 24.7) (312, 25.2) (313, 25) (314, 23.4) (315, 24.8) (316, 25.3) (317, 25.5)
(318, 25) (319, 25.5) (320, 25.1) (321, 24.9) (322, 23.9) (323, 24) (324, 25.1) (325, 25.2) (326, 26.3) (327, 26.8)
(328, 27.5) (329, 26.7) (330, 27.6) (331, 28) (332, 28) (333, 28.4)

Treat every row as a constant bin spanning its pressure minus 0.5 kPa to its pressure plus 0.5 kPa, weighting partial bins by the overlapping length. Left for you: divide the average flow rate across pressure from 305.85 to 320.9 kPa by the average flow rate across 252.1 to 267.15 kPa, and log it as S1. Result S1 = 0.9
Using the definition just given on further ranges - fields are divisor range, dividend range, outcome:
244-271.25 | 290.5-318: 0.93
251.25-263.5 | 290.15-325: 0.93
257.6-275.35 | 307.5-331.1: 0.95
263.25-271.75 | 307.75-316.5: 0.93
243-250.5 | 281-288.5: 0.92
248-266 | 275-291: 0.96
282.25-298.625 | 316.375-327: 0.94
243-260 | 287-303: 0.93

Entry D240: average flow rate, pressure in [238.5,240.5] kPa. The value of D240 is 28.1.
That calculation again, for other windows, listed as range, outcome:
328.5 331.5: 27.4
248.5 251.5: 28.9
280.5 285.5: 27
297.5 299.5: 26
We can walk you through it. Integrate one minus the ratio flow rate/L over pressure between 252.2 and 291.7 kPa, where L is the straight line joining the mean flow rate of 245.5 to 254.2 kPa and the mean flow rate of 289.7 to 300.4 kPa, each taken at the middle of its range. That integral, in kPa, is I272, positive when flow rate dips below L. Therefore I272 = 1.2 kPa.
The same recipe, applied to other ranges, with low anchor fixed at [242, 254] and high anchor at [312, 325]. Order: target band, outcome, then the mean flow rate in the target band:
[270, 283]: 0.4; 26.5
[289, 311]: -0.2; 26.1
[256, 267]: 0.5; 26.9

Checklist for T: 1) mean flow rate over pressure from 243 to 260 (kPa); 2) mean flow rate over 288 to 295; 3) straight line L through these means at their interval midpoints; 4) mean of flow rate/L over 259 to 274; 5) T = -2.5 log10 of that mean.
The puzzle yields 0.05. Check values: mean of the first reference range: 28.6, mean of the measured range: 26.8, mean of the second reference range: 27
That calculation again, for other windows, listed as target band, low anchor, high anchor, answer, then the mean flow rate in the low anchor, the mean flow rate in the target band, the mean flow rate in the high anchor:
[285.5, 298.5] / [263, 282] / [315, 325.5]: -0.03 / 26.6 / 26.6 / 24.9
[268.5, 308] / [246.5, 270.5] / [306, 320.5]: 0.00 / 27.7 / 26.4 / 25.1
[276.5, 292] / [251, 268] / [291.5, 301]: 0.01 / 27.5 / 26.6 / 26.4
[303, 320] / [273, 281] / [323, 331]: 0.05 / 26.4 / 25.2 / 26.4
